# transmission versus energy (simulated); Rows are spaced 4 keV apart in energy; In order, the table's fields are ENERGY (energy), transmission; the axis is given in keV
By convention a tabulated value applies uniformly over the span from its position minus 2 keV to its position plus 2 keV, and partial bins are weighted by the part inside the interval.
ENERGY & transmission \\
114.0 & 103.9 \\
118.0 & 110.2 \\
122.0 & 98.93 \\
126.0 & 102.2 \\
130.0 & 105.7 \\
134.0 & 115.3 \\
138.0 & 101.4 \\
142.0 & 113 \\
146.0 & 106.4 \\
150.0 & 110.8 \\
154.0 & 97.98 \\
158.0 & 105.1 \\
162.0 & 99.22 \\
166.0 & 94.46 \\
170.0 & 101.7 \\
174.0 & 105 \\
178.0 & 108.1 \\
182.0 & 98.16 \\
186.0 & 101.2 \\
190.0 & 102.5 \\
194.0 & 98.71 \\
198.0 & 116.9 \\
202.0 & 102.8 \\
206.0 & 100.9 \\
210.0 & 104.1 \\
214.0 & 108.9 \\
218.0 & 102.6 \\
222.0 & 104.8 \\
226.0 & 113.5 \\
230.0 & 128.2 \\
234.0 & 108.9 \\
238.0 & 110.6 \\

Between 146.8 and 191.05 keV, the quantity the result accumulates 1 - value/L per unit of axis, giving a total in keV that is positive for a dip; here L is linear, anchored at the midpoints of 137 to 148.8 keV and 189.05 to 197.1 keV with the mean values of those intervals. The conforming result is 1.1 keV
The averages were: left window 108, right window 103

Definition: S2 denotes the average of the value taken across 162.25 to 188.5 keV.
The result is 101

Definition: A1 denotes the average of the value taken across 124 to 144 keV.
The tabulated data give 108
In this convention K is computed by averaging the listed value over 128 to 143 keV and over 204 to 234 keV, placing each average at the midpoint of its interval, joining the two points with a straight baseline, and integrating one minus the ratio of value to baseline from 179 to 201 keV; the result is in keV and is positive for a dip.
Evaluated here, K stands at 1.0 keV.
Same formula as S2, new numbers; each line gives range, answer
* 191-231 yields 107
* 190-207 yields 105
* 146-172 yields 102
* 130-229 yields 105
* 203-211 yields 102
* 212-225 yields 106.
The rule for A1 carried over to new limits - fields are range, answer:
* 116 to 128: 104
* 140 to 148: 110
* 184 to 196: 101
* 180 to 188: 99.7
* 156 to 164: 102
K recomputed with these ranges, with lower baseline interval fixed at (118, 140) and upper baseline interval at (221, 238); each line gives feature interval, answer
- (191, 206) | 0.8 keV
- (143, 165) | 0.7 keV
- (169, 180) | 0.4 keV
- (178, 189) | 0.9 keV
